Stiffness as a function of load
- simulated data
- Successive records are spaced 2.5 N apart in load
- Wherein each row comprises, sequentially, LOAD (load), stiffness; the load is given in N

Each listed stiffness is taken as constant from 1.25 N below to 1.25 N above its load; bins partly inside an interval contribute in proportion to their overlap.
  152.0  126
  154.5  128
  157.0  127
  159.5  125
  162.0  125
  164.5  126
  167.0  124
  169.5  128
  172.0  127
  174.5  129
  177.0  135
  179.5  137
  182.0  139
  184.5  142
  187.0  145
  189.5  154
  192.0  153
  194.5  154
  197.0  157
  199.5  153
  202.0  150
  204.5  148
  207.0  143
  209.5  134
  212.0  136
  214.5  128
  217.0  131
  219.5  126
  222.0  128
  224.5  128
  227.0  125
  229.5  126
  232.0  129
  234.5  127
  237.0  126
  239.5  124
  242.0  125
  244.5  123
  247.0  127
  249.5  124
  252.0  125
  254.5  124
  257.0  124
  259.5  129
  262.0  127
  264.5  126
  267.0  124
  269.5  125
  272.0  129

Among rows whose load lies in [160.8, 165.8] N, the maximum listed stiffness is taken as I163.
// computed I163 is 126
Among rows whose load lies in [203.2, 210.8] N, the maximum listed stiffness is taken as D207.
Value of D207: 148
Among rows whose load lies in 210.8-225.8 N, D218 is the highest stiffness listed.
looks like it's 136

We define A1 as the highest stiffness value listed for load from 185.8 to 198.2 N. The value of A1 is 157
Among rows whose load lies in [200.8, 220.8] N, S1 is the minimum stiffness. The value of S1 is 126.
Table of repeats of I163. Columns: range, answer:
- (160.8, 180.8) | 137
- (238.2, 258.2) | 127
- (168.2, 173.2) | 128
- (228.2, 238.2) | 129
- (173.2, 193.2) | 154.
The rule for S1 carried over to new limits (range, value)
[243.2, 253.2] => 123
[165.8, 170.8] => 124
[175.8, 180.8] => 135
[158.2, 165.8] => 125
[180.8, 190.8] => 139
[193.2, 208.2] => 143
